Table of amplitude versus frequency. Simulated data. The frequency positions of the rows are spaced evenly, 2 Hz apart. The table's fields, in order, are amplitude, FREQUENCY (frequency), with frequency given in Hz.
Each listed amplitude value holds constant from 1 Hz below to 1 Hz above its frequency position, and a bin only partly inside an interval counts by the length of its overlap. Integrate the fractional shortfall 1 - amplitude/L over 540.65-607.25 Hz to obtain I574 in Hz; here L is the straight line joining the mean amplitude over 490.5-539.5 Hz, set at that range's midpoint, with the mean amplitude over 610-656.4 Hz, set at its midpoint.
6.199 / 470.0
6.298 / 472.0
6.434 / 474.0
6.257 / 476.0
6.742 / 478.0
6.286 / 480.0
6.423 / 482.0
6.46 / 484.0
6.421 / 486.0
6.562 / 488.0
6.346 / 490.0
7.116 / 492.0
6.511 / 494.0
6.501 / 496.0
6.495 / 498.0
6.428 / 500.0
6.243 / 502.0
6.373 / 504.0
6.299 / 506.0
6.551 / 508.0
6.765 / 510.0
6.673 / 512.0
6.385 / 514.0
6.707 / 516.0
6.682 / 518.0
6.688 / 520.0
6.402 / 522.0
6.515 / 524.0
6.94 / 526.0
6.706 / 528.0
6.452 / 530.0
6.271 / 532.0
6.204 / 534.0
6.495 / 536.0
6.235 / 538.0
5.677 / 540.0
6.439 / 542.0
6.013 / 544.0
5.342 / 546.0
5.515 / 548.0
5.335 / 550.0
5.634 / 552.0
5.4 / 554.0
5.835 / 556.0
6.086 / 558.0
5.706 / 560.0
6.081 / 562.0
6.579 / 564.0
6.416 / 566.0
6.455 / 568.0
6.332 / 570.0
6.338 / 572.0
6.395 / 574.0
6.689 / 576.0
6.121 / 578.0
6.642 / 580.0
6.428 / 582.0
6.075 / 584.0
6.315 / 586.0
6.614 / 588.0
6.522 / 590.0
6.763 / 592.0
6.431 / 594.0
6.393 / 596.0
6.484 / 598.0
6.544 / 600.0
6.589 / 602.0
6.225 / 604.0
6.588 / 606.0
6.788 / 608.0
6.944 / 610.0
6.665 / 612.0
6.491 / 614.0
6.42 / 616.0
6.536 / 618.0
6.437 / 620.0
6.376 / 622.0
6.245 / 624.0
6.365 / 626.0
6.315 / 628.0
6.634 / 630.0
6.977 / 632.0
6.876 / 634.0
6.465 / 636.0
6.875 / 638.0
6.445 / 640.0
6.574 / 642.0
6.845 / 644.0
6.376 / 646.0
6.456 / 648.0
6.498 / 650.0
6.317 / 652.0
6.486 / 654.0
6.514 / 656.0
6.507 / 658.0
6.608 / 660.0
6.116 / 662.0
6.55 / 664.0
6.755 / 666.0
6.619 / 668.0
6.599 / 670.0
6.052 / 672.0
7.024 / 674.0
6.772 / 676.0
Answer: 3.1 Hz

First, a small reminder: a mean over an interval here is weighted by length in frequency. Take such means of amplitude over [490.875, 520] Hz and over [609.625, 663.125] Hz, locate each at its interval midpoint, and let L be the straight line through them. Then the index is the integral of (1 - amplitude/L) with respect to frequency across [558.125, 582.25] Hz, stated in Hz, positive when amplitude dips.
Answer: 0.8 Hz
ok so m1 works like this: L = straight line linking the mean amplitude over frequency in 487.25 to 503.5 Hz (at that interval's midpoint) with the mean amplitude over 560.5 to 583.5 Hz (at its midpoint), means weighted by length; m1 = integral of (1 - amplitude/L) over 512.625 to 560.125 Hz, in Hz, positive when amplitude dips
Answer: 2.1 Hz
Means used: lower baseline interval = 6.52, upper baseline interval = 6.38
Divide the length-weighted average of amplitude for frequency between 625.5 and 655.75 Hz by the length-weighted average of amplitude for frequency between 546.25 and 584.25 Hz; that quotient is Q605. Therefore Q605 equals 1.08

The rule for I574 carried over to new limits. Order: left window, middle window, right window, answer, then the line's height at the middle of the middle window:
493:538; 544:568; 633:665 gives 2.5 Hz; 6.51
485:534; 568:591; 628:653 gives 0.6 Hz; 6.57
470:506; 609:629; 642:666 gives 0.0 Hz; 6.49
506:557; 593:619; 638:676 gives -0.5 Hz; 6.41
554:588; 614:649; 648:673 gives -0.8 Hz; 6.4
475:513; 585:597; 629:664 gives 0.1 Hz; 6.54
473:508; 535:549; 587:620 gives 1.2 Hz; 6.51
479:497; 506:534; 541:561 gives -2.1 Hz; 6.12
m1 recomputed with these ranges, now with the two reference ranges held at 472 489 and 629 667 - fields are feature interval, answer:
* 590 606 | 0.1 Hz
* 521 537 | -0.1 Hz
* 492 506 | 0.0 Hz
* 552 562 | 1.1 Hz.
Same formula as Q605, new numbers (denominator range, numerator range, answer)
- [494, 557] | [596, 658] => 1.04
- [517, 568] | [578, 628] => 1.05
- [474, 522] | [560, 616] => 0.99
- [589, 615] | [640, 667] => 0.99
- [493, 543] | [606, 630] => 1.01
